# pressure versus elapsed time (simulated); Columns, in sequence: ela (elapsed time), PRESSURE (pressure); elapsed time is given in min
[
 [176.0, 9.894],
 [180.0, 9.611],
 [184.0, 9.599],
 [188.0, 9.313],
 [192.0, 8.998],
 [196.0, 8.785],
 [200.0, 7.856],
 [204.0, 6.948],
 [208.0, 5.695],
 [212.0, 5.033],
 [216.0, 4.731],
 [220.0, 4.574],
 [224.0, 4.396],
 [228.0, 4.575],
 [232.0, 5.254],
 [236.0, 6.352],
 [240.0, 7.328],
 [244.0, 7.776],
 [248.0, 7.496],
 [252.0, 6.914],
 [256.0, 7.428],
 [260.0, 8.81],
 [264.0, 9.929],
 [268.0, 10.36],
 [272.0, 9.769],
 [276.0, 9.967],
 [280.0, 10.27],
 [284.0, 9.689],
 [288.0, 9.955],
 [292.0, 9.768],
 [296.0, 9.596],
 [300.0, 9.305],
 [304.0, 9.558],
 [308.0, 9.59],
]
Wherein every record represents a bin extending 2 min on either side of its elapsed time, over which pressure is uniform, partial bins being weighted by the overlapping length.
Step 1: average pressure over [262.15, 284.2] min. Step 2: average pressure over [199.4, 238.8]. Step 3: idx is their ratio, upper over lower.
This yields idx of 1.82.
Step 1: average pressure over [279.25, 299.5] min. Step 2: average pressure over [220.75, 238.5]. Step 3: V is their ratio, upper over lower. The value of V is 1.90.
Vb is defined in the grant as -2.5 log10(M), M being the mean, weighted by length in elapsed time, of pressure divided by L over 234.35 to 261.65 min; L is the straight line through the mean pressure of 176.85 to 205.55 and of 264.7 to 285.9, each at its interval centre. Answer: 0.28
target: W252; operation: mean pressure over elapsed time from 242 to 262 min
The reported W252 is 7.68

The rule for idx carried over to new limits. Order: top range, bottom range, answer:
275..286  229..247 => 1.51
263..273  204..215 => 1.80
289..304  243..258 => 1.30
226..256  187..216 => 0.91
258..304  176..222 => 1.30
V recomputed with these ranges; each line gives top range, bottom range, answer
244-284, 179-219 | 1.19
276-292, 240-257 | 1.35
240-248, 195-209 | 1.04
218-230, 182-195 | 0.49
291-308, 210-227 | 2.04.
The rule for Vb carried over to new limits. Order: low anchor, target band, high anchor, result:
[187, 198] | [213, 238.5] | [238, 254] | 0.50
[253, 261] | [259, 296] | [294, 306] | -0.14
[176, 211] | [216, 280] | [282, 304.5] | 0.23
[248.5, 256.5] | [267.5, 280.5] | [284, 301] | -0.18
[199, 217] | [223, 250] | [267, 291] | 0.23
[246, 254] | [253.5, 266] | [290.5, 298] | -0.12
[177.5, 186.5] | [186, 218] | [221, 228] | 0.02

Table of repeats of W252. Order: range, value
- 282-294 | 9.8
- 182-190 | 9.46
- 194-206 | 7.86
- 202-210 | 6.32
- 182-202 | 8.91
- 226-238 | 5.39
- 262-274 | 10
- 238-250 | 7.53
